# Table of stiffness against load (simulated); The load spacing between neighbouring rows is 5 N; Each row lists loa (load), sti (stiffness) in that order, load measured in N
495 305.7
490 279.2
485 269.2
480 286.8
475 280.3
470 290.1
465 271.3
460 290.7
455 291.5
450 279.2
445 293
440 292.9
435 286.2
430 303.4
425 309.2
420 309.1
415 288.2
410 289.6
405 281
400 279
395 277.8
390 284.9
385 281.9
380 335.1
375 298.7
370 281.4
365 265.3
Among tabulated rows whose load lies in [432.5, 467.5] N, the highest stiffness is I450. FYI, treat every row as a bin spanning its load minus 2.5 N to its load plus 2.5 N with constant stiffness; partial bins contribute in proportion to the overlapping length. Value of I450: 293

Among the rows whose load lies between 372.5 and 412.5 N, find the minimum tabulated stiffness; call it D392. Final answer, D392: 277.8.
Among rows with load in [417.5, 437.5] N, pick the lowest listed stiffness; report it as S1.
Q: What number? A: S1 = 286.2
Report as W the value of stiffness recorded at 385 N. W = 281.9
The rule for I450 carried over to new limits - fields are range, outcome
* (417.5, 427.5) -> 309.2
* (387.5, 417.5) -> 289.6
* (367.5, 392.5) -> 335.1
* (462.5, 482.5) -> 290.1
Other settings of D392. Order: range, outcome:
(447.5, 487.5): 269.2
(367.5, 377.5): 281.4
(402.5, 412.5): 281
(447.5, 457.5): 279.2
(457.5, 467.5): 271.3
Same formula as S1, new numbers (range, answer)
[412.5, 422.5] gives 288.2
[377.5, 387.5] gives 281.9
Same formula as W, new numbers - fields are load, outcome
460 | 290.7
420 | 309.1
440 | 292.9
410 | 289.6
